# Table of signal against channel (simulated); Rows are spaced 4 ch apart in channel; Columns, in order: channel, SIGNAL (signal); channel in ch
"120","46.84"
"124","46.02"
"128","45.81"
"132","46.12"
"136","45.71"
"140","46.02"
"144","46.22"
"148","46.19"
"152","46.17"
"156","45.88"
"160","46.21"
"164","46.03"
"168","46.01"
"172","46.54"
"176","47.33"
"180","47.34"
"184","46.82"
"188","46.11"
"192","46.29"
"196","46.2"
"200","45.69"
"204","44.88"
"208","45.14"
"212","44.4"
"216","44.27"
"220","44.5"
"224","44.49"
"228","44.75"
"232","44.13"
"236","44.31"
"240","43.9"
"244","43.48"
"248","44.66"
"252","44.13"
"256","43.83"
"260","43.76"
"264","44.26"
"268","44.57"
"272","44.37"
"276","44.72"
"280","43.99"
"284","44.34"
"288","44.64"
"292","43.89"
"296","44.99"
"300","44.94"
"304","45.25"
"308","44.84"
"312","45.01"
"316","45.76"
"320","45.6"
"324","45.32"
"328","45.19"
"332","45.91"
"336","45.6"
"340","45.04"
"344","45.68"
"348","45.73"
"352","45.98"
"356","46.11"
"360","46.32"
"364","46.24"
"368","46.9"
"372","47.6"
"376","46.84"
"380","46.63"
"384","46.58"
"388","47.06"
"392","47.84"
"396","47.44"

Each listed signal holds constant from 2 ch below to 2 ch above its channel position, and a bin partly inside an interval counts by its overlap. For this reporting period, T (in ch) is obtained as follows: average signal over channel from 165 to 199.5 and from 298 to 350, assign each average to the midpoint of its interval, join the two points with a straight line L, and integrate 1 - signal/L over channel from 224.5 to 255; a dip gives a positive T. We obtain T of 1.2 ch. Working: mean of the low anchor 46.5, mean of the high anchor 45.4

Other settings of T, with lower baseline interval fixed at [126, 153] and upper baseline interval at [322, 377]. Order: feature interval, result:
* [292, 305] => 0.3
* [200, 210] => 0.2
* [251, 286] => 1.4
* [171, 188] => -0.3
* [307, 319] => 0.2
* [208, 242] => 1.2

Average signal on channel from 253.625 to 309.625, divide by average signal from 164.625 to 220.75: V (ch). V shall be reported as 0.97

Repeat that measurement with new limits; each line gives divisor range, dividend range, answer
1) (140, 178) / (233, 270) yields 0.95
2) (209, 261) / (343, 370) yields 1.04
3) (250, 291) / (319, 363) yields 1.03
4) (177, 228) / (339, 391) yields 1.02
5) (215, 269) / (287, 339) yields 1.02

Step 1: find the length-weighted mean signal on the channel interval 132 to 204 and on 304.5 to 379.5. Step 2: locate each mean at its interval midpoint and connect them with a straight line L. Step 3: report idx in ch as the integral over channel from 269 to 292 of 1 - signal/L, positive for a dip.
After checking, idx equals 0.81 ch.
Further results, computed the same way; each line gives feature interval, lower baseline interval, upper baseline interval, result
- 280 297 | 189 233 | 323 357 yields 0.4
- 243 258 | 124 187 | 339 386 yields 0.7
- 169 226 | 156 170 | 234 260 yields -0.6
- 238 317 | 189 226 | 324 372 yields 1.9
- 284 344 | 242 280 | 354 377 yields 0.4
